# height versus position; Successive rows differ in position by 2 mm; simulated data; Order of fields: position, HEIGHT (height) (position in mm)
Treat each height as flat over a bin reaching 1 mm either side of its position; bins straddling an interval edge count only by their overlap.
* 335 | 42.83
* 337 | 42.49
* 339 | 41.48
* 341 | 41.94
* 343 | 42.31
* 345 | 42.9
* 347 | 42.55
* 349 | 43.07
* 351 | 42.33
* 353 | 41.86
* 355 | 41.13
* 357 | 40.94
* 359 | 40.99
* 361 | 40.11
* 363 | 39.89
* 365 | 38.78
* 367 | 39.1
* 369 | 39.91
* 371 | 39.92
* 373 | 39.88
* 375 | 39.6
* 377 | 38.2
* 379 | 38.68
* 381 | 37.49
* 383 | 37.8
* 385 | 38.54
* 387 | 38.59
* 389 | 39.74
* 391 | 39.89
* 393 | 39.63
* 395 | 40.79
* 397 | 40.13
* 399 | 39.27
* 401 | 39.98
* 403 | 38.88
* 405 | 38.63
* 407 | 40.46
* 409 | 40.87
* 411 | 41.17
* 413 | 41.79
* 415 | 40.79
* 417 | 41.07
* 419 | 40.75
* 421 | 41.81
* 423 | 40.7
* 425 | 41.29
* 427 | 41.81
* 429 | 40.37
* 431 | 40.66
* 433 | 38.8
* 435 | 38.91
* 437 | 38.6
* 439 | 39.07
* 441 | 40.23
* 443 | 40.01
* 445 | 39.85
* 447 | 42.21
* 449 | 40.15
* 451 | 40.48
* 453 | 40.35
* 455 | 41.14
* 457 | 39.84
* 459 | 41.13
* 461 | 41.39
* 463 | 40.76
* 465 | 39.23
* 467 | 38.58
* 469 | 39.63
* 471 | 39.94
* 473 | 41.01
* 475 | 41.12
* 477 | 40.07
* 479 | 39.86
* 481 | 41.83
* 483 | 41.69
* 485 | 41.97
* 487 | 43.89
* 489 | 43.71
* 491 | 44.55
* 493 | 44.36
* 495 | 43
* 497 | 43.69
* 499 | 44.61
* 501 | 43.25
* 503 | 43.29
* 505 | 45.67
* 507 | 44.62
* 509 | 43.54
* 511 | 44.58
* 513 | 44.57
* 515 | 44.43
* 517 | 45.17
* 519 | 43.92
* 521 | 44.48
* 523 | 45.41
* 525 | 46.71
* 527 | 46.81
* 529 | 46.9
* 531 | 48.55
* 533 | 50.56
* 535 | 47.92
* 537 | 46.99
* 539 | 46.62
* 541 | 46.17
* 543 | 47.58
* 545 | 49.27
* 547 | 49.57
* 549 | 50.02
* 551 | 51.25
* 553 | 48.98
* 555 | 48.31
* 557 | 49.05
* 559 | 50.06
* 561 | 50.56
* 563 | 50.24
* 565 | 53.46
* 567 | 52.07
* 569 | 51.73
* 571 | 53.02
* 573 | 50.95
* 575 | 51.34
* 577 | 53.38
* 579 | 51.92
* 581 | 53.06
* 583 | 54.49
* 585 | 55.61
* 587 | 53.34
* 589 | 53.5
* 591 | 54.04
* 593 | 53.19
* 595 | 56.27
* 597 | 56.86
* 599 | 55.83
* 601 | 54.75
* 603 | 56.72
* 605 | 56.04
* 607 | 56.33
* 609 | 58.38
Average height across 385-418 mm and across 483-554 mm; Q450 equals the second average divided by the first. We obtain 1.1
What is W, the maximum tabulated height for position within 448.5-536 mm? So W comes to 50.56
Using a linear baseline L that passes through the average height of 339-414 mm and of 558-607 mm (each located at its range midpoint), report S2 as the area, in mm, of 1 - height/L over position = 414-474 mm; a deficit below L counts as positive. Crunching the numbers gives 5.64 mm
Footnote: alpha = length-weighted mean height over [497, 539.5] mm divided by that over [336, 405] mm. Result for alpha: 1.1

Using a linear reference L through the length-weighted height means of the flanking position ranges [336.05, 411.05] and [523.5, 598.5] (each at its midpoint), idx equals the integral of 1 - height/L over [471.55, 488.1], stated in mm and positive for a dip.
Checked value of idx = 1.7 mm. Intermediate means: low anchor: 40.2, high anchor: 50.8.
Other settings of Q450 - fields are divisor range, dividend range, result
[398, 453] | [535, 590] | 1.26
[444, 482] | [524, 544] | 1.17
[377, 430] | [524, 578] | 1.24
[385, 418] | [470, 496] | 1.05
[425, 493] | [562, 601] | 1.31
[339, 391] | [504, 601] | 1.23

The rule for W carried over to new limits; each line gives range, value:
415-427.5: 41.81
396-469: 42.21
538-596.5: 56.27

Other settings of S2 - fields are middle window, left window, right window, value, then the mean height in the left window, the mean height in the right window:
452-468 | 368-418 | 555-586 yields 1.44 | 39.7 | 51.9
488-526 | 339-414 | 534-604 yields 2.83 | 40.2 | 51.7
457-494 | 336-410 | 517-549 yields 2.79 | 40.2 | 47.2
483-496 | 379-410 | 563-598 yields 0.86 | 39.4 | 53.3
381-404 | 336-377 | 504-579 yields 1.68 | 41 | 48.3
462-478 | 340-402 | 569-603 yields 2.22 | 40.2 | 53.9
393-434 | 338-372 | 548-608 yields 3.46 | 41.1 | 52.9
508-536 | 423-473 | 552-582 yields 0.65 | 40.2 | 51.2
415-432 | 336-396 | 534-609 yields 1.00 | 40.4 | 52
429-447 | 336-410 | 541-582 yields 1.69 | 40.2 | 50.7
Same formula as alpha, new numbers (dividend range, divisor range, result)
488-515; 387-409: 1.11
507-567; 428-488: 1.18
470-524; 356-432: 1.08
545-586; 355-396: 1.30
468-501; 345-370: 1.03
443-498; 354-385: 1.05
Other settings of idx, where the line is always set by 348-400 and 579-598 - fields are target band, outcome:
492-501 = 0.80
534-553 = 1.08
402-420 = 0.79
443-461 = 1.78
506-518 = 1.15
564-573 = 0.10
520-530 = 0.80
